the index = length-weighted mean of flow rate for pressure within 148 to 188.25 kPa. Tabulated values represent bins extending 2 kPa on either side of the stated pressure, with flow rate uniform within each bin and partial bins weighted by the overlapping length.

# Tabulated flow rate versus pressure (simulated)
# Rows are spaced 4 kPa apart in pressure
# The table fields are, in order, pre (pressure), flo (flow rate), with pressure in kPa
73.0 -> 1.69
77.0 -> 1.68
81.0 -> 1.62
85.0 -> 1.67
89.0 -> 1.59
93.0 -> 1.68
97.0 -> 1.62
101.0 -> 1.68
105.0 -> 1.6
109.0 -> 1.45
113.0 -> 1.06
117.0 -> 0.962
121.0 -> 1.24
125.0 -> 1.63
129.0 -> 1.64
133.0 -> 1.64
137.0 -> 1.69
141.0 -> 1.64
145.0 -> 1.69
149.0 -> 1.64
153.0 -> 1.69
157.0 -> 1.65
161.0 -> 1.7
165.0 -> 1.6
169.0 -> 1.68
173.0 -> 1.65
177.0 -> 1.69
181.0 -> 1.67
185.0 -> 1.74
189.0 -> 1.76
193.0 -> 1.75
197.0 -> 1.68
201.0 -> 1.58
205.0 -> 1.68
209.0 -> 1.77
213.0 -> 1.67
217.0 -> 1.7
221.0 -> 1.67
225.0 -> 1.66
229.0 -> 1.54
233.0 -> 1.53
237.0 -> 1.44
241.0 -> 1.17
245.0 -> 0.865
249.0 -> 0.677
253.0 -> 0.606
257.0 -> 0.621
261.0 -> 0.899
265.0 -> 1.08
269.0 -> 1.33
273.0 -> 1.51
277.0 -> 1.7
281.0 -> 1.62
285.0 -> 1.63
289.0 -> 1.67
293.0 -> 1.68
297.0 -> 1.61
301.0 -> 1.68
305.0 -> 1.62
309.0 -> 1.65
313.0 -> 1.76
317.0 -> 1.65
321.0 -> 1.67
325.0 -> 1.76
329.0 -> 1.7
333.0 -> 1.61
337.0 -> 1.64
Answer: 1.67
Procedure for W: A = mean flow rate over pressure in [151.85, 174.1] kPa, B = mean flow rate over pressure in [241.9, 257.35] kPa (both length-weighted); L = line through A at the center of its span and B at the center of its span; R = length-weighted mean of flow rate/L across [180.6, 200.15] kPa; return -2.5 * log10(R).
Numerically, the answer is -0.25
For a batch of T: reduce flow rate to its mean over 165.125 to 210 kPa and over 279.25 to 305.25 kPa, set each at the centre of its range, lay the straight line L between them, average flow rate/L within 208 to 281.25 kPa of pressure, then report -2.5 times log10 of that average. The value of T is 0.265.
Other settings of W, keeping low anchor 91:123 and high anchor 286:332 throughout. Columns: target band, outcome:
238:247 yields 0.434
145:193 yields -0.130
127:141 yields -0.145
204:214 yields -0.112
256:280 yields 0.300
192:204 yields -0.091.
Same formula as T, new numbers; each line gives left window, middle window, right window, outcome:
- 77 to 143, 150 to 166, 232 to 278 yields -0.197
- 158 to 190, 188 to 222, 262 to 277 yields -0.084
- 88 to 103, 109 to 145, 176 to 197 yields 0.153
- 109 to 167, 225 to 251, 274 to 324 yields 0.284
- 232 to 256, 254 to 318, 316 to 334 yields -0.071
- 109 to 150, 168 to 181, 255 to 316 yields -0.135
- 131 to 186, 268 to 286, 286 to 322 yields 0.066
